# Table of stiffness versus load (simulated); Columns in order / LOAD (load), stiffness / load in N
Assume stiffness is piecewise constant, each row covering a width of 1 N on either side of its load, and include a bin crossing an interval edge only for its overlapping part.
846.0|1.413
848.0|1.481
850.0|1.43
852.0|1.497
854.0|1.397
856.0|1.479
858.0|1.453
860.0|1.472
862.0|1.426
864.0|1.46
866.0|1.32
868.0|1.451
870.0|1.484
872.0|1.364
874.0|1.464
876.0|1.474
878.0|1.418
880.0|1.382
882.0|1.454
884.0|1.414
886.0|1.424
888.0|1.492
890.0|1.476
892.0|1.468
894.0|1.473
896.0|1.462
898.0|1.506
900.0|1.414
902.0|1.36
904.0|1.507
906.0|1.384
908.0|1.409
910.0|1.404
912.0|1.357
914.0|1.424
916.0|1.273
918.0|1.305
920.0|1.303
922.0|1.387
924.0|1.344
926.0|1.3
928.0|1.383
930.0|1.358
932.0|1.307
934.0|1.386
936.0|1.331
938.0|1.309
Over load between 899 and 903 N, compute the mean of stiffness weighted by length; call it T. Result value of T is 1.39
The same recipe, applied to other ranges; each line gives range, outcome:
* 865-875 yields 1.42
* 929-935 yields 1.35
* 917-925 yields 1.33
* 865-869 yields 1.39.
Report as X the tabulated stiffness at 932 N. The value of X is 1.307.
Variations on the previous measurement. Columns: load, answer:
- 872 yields 1.364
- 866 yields 1.32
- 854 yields 1.397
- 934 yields 1.386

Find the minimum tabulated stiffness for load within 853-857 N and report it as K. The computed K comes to 1.397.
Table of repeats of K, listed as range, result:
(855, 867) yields 1.32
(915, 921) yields 1.273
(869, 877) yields 1.364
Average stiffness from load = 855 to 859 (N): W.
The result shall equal 1.47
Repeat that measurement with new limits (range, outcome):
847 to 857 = 1.46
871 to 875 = 1.41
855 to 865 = 1.46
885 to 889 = 1.46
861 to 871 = 1.43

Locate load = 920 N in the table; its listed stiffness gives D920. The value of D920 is 1.303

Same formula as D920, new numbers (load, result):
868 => 1.451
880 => 1.382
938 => 1.309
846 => 1.413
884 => 1.414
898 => 1.506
